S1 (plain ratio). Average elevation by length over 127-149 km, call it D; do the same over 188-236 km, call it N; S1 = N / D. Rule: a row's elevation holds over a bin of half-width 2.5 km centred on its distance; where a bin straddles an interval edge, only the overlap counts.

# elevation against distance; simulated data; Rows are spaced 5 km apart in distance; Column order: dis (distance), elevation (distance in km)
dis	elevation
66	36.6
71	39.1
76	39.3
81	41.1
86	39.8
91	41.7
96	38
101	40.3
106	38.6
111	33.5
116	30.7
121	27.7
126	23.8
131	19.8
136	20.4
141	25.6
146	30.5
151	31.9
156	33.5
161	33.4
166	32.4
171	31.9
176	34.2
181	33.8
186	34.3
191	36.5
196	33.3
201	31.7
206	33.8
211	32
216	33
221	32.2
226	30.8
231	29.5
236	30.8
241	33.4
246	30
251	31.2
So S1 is 1.34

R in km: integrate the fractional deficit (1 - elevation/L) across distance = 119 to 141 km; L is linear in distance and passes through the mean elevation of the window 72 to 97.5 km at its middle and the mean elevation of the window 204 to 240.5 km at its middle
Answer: 8.4 km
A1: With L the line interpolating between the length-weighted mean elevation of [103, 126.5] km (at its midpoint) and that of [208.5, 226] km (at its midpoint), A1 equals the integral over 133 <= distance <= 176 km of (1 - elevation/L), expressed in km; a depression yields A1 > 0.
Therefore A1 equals 2.4 km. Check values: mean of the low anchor 31.7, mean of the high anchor 32.2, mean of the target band 30.1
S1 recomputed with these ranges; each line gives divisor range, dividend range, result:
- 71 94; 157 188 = 0.83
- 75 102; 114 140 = 0.61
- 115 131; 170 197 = 1.32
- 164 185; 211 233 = 0.95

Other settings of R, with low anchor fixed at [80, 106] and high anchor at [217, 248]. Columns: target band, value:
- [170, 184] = 0.5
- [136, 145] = 2.9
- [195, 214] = 0.2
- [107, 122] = 2.7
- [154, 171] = 1.3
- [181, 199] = -0.3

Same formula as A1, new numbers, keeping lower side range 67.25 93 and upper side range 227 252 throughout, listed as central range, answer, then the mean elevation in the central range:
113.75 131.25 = 5.3 km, 26.2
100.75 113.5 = 0.5 km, 37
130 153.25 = 6.7 km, 25.9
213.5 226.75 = 0.0 km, 32.2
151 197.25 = 1.4 km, 33.6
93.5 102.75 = 0.0 km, 39.1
